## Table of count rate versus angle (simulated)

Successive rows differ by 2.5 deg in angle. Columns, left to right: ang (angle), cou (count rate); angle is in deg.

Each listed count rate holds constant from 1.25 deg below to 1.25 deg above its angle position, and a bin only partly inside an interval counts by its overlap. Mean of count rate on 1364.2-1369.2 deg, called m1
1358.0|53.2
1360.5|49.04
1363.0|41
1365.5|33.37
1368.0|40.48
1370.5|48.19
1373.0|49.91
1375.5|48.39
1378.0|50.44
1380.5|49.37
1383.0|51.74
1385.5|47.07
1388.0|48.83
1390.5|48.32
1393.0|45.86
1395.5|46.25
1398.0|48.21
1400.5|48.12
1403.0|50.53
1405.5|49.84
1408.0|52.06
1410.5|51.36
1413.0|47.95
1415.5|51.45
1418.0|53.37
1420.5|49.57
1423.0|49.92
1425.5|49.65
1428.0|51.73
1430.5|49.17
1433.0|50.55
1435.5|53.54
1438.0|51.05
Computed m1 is 36.9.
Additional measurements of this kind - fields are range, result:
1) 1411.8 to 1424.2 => 50.5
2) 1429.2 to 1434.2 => 49.9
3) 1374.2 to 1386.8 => 49.4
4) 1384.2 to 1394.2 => 47.5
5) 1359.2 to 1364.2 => 45.1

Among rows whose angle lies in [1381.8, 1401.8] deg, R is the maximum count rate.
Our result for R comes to 51.74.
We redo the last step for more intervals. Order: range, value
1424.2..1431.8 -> 51.73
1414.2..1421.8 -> 53.37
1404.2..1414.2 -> 52.06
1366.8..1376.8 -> 49.91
